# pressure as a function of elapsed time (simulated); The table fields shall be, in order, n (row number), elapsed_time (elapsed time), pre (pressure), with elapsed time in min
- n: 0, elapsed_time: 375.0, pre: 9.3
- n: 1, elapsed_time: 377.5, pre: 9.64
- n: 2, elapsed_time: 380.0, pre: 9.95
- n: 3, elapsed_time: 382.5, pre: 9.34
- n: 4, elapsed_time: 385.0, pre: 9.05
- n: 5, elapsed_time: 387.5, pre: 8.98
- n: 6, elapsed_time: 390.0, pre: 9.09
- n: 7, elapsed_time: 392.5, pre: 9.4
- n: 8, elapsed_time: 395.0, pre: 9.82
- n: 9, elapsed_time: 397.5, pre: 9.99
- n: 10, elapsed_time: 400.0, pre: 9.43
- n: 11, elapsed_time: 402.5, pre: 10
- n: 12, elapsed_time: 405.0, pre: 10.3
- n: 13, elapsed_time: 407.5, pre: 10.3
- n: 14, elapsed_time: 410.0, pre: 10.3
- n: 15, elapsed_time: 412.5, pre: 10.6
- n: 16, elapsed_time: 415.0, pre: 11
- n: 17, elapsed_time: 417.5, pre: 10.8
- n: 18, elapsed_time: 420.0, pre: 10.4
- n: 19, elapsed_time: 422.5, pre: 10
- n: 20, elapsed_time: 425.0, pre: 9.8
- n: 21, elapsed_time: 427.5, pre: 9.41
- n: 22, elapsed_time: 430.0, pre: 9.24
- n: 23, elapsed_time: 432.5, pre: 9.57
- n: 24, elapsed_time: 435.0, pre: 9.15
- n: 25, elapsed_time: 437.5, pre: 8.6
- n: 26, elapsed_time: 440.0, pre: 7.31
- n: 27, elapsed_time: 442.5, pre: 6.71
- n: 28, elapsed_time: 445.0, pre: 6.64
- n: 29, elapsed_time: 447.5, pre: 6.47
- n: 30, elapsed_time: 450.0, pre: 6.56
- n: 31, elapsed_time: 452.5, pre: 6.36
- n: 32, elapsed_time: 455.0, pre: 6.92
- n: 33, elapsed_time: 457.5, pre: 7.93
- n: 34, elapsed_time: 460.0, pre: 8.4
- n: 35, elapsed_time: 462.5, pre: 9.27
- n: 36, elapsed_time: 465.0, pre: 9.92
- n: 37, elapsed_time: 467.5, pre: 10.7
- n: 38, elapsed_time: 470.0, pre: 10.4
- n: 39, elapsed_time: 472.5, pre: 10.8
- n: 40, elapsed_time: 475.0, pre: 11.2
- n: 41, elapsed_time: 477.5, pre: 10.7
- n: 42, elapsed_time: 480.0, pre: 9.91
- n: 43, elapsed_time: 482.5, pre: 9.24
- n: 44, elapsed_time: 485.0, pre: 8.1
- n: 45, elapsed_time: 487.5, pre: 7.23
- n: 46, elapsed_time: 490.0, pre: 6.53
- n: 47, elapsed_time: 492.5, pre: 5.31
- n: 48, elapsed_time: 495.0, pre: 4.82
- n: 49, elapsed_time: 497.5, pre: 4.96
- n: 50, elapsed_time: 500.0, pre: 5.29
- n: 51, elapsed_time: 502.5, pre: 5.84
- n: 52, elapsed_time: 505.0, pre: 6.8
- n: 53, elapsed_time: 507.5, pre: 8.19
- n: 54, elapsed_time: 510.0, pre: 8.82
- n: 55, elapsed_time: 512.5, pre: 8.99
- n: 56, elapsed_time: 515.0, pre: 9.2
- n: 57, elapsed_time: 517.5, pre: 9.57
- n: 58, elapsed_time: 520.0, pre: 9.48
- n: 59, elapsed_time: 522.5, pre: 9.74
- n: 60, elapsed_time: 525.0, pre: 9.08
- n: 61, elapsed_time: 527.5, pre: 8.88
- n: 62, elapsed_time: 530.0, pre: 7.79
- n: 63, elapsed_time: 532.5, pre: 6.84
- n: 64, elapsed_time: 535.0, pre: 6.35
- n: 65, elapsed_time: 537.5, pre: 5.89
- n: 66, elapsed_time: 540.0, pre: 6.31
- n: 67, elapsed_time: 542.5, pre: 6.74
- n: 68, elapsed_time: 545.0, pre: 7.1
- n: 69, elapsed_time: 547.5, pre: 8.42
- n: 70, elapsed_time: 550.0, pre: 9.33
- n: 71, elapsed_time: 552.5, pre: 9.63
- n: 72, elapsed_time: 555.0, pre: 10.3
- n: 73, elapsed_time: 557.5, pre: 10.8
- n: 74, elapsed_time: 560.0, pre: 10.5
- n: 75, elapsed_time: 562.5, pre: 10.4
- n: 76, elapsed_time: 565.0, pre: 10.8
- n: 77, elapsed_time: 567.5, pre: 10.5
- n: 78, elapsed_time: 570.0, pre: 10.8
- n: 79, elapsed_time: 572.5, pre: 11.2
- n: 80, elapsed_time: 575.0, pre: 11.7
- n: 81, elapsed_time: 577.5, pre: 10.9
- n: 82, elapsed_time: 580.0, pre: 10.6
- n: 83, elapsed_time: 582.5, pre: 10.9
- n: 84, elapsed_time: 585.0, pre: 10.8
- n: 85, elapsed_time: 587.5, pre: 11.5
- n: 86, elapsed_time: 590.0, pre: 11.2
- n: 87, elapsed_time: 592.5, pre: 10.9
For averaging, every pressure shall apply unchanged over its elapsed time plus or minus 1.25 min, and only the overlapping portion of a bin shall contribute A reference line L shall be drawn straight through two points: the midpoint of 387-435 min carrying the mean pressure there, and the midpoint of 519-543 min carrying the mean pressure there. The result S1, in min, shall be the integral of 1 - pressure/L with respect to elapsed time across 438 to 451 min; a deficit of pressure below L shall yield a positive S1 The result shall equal 3.4 min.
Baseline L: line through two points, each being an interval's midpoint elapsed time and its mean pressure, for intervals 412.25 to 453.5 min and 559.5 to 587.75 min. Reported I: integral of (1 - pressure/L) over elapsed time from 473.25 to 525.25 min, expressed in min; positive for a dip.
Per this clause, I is 8.9 min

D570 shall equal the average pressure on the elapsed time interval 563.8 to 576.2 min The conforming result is 11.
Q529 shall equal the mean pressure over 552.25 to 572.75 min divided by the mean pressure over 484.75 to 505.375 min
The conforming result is 1.77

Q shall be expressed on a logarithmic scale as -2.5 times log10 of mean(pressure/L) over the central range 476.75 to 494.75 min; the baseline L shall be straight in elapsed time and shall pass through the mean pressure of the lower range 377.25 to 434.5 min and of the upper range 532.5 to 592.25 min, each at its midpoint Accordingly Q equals 0.23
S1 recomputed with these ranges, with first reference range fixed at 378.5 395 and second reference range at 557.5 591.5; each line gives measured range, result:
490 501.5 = 5.6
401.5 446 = 0.8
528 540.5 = 4.5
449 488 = 3.9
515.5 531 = 2.0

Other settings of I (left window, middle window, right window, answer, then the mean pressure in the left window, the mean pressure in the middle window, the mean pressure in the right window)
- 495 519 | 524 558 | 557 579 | 4.7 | 7.4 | 8.04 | 10.8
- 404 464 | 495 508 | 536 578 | 4.5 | 8.83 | 5.97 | 9.45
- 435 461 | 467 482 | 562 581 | -4.7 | 7.27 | 10.5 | 10.9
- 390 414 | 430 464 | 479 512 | 3.2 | 9.98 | 7.76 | 7.03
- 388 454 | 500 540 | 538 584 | 6.8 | 9.12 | 7.95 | 9.77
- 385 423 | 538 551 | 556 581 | 3.9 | 10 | 7.45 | 10.8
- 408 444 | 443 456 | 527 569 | 3.8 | 9.49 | 6.59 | 8.63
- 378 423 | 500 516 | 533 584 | 3.1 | 9.92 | 7.74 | 9.43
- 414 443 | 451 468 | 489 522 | 0.3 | 9.39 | 8.37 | 7.28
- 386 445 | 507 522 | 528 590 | 0.6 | 9.51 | 9.12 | 9.45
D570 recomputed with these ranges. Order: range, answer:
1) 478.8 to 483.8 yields 9.56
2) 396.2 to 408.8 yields 10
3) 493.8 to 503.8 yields 5.24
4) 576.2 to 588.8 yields 10.9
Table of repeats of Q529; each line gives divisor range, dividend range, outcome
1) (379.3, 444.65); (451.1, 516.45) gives 0.86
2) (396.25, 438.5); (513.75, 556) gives 0.83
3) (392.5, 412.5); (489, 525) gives 0.74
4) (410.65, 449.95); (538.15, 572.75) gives 1.04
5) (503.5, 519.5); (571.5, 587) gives 1.28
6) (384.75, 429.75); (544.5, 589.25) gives 1.05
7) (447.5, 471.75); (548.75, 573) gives 1.23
